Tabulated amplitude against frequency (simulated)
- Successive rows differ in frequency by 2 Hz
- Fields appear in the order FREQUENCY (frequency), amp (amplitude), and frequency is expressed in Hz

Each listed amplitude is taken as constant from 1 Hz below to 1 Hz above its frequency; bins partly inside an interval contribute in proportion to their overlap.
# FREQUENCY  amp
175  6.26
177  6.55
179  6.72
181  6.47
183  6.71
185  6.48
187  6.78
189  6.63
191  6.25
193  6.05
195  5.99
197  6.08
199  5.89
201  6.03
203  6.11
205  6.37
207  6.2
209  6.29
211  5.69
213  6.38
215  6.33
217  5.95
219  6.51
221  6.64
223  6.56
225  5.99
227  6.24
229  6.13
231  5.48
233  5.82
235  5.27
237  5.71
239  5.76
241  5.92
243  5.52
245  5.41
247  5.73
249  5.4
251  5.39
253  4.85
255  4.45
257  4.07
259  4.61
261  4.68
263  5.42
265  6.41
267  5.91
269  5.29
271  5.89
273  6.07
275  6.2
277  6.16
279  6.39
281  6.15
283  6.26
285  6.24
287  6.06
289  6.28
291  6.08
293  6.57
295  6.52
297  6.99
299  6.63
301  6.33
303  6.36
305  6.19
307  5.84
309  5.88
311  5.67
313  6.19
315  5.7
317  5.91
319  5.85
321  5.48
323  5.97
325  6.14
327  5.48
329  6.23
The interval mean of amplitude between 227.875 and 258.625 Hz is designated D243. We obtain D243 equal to 5.38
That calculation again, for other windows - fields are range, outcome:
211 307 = 5.9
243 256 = 5.23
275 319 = 6.2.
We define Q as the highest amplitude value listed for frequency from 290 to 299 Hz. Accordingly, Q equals 6.99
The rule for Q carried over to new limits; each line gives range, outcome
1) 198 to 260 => 6.64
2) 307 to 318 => 6.19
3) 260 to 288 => 6.41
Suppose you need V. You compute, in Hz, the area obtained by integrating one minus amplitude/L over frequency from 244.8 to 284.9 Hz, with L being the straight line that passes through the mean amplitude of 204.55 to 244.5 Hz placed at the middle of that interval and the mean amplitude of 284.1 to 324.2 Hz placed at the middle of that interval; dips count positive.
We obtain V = 3.5 Hz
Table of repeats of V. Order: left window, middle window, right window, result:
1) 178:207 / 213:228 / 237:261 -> -1.46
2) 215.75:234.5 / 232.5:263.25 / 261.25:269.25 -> 3.41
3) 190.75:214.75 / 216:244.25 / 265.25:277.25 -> 0.39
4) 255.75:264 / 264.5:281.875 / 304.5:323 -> -3.72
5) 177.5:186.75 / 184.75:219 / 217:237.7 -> 0.80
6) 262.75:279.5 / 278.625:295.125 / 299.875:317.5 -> -0.74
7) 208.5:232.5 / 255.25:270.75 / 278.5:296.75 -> 2.64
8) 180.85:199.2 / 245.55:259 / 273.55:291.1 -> 2.76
